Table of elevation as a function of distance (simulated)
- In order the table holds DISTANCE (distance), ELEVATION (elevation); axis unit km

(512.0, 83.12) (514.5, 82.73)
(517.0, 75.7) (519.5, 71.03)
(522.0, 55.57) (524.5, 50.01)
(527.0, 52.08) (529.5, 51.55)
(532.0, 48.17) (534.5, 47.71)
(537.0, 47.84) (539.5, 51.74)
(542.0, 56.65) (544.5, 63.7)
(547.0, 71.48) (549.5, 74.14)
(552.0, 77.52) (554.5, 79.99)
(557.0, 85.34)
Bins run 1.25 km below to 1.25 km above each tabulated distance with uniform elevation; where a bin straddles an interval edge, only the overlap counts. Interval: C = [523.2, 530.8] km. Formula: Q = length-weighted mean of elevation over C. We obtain 51.2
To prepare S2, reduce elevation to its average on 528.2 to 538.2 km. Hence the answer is 48.8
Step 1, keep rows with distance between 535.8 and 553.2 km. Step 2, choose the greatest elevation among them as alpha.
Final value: 77.52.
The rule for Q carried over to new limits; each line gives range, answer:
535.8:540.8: 49.9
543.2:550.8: 69.7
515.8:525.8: 63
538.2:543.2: 54.1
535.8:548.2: 58.3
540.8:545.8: 60.3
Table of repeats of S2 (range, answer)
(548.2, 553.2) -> 75.8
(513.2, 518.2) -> 79.3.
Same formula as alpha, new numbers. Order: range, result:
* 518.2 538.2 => 71.03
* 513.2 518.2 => 82.73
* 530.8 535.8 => 48.17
